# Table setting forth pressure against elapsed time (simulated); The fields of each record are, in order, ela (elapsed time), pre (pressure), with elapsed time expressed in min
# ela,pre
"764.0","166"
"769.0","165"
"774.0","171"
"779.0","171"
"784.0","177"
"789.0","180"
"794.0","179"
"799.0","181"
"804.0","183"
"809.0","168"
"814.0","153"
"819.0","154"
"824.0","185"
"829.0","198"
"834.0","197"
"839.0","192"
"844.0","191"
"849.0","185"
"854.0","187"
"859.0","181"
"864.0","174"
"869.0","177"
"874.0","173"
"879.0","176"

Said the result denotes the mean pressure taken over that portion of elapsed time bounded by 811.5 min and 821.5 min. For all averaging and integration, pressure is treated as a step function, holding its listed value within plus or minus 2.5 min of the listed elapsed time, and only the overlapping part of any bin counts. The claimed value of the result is 154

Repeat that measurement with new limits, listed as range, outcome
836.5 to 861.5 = 187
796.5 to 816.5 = 171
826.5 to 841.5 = 196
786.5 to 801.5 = 180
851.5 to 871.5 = 180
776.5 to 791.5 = 176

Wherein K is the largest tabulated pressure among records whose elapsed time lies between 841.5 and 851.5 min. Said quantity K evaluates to 191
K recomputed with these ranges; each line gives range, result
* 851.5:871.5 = 187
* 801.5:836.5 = 198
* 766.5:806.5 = 183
